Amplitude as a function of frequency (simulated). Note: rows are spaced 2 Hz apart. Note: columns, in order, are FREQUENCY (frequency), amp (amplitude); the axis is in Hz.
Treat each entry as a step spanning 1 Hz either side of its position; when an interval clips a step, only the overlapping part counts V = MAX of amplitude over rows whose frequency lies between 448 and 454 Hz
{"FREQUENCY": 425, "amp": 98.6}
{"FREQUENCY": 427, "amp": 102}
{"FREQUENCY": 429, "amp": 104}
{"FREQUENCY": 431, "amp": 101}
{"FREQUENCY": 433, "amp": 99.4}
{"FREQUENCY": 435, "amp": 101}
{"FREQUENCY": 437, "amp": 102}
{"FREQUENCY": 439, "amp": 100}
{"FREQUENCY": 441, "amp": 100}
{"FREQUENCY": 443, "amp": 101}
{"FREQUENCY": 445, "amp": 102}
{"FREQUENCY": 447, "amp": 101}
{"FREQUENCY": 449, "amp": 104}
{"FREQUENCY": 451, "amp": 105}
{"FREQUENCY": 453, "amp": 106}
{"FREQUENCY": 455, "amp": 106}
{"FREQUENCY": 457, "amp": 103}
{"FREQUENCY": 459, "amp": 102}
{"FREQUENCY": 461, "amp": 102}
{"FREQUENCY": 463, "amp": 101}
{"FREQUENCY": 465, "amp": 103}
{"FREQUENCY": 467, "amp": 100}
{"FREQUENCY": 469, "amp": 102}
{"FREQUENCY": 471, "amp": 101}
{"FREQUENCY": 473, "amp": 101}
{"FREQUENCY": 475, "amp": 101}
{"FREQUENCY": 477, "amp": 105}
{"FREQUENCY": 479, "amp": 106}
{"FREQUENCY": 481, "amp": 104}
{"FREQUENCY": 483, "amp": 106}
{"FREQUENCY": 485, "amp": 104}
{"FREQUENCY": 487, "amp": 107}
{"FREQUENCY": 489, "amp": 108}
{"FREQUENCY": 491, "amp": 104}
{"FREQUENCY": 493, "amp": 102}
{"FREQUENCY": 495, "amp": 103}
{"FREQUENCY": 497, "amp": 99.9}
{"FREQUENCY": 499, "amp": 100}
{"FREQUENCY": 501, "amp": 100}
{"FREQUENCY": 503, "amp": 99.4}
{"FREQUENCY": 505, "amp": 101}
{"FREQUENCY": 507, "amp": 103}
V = 106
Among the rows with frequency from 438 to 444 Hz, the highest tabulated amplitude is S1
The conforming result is 101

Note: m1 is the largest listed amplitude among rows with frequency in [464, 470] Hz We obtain 103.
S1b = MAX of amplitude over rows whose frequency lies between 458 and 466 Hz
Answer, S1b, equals 103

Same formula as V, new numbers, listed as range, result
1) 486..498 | 108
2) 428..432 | 104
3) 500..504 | 100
